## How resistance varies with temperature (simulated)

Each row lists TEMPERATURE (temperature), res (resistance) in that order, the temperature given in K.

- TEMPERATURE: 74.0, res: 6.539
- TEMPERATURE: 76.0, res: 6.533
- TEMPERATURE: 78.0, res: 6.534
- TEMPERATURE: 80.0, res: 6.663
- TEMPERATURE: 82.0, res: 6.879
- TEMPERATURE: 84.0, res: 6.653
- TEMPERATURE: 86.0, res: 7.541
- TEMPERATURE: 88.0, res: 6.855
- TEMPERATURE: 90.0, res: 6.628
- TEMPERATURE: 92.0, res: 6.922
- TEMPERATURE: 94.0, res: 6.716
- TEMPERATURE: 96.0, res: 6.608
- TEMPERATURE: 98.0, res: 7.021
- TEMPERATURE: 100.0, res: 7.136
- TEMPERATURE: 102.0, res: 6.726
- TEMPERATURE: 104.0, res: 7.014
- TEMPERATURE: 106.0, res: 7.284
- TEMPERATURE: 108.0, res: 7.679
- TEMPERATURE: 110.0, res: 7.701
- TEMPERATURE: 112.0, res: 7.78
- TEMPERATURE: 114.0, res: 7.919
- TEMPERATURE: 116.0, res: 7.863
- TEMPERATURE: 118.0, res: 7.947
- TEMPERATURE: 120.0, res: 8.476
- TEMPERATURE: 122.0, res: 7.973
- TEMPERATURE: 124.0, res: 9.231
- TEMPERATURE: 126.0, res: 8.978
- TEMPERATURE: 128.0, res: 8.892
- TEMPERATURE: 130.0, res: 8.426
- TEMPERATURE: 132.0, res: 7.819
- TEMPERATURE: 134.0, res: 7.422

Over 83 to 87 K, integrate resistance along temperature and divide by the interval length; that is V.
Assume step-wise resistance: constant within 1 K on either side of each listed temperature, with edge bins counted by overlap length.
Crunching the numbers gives 7.1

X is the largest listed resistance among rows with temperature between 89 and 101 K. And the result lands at 7.136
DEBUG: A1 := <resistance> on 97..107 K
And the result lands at 7.04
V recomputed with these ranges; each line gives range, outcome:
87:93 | 6.8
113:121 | 8.05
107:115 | 7.77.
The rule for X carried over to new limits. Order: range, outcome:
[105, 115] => 7.919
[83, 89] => 7.541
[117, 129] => 9.231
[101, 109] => 7.679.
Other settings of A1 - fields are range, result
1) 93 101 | 6.87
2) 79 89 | 6.92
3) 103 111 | 7.42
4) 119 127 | 8.66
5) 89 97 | 6.72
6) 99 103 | 6.93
